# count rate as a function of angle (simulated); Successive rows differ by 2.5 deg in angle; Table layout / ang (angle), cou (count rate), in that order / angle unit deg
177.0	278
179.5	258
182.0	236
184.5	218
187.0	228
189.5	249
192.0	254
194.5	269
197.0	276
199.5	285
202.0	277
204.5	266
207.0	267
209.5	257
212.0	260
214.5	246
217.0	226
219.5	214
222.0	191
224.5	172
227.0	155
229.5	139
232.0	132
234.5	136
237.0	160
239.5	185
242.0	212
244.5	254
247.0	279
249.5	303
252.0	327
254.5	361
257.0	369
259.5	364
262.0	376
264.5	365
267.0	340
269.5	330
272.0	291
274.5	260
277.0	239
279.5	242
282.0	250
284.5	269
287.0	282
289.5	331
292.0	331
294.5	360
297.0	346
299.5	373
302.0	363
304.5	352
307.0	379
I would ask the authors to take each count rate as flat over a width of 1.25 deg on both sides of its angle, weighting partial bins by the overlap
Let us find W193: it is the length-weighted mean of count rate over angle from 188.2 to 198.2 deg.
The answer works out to 262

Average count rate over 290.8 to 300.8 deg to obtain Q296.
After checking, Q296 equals 353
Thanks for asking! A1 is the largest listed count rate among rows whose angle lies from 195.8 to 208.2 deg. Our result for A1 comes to 285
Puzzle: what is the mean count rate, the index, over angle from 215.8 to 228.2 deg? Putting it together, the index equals 192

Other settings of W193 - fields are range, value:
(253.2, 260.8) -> 364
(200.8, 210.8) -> 267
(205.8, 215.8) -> 257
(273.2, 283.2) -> 248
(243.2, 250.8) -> 279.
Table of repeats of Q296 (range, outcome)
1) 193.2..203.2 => 277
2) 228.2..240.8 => 151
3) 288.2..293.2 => 331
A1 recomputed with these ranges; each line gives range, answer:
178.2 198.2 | 276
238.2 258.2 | 369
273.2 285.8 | 269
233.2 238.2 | 160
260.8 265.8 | 376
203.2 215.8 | 267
